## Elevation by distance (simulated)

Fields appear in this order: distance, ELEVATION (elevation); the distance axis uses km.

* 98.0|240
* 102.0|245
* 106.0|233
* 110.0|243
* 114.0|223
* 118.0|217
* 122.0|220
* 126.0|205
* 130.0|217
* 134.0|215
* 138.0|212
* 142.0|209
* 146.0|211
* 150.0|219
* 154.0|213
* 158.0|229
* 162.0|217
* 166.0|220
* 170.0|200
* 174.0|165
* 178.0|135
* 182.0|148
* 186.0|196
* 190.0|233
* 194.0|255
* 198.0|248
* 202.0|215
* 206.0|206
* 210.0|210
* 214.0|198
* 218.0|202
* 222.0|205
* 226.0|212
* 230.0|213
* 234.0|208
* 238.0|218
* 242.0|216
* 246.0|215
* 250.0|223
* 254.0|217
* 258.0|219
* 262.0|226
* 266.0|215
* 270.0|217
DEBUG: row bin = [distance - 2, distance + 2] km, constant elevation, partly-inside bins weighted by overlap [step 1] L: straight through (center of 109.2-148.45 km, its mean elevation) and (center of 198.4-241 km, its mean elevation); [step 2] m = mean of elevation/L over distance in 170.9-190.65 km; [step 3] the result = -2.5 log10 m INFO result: 0.23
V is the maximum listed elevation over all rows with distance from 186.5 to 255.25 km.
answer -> 255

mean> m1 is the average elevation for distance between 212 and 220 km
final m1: 200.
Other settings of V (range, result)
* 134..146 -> 215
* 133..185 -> 229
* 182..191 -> 233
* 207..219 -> 210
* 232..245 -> 218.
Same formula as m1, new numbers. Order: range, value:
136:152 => 213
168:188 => 169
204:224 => 204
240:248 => 216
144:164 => 218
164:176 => 195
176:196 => 193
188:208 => 231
